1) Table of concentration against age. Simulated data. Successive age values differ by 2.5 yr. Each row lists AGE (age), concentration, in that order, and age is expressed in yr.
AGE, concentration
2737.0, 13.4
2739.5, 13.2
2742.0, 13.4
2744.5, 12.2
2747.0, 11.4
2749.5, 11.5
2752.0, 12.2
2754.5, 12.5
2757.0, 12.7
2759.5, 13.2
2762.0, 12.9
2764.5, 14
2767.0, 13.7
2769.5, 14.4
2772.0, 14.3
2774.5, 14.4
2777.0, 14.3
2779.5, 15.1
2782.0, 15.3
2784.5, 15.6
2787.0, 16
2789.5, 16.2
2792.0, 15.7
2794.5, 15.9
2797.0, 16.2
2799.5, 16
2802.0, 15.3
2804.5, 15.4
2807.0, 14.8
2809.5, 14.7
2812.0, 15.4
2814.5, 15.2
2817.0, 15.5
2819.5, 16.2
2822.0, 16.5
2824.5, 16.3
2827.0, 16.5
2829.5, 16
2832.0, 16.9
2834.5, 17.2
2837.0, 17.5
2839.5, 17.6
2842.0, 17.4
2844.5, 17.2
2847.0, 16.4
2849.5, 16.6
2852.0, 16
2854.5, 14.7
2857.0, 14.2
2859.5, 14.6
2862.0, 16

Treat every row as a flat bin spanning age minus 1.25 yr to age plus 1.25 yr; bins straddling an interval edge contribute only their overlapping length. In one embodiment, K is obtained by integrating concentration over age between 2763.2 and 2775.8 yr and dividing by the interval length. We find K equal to 14.2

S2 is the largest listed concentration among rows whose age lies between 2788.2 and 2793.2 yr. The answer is 16.2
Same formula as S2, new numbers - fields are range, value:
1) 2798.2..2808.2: 16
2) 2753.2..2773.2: 14.4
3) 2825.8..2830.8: 16.5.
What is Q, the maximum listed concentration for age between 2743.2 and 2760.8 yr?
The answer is 13.2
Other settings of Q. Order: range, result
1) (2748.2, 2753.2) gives 12.2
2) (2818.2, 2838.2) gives 17.5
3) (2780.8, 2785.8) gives 15.6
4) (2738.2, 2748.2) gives 13.4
